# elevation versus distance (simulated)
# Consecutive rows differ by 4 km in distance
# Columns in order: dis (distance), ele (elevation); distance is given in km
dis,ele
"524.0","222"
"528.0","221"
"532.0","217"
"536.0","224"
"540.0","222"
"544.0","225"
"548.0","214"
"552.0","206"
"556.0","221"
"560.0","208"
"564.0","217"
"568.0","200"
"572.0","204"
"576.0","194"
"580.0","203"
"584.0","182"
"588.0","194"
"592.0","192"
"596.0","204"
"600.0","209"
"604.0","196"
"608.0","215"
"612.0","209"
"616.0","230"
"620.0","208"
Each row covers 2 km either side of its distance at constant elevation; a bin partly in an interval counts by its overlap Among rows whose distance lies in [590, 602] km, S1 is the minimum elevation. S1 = 192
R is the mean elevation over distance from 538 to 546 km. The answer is 224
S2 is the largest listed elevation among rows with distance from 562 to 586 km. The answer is 217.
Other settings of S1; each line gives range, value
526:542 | 217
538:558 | 206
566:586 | 182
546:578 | 194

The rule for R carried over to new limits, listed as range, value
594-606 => 203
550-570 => 210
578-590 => 193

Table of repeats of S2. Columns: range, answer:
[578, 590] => 203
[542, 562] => 225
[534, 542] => 224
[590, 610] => 215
